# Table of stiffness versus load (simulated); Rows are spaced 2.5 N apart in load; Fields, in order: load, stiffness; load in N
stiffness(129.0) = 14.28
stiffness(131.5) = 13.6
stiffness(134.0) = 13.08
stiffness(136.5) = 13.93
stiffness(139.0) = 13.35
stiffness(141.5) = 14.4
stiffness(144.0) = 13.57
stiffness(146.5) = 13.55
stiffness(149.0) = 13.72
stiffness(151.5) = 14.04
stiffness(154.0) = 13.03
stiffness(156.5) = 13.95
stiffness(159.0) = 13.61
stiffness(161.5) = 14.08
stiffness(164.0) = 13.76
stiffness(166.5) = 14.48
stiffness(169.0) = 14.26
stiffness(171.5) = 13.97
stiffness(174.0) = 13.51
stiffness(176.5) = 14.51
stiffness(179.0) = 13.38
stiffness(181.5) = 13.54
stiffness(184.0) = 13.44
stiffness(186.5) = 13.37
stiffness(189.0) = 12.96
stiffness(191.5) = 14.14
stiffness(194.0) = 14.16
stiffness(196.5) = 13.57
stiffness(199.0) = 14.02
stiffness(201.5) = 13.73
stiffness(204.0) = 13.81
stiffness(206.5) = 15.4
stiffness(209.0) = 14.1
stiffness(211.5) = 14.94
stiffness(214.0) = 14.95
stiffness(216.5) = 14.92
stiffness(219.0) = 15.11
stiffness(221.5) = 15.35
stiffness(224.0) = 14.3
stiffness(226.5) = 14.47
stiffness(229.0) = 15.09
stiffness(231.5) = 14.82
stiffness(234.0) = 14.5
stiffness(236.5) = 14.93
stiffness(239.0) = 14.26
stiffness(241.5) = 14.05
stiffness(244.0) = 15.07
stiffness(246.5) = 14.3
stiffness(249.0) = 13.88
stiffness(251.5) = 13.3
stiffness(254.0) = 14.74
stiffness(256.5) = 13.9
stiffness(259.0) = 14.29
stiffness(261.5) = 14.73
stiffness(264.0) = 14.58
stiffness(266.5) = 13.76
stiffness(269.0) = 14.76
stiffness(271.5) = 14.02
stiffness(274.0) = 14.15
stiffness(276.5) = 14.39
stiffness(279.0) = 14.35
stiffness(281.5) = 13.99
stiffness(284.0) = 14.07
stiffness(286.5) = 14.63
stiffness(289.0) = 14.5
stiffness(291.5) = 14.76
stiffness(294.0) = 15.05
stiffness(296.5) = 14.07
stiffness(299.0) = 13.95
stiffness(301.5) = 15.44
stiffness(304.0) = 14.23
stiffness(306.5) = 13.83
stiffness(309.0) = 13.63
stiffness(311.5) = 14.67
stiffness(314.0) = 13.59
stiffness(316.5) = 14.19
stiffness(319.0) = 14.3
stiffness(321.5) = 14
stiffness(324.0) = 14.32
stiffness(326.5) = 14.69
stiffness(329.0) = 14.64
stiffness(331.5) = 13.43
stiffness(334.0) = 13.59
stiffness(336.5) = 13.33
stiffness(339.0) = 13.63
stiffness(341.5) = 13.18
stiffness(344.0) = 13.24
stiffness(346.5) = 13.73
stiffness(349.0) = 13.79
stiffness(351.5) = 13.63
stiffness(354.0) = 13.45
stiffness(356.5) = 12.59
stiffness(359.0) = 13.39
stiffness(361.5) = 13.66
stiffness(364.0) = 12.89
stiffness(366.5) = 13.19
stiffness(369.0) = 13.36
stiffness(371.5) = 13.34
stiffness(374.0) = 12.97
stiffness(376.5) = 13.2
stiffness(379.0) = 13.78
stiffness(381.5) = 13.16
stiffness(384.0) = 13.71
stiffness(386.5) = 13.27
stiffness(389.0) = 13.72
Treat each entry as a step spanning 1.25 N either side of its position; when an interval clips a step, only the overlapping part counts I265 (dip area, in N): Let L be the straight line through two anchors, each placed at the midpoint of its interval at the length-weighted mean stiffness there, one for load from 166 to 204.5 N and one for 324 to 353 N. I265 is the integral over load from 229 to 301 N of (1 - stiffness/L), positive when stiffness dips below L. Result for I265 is -3.2 N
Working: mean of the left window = 13.8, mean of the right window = 13.7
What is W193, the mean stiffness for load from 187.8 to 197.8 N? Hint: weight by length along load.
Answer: 13.7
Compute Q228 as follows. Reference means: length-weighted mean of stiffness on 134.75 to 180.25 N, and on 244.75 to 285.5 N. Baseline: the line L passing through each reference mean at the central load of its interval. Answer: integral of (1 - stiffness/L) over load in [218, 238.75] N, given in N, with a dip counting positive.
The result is -1.0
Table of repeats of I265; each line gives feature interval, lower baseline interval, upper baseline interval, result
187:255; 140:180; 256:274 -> -1.3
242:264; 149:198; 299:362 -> -0.8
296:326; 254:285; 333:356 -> -0.8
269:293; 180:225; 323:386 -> -0.9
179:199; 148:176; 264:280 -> 0.5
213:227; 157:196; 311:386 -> -1.1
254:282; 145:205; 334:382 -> -1.5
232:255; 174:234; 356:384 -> -0.5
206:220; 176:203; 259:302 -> -1.0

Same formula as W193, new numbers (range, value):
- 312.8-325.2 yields 14.1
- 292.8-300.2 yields 14.4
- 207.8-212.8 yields 14.5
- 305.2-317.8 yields 14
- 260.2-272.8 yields 14.4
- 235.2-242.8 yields 14.4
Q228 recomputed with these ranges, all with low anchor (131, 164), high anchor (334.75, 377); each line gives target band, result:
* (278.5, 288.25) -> -0.6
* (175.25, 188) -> 0.0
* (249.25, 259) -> -0.4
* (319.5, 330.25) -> -0.8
